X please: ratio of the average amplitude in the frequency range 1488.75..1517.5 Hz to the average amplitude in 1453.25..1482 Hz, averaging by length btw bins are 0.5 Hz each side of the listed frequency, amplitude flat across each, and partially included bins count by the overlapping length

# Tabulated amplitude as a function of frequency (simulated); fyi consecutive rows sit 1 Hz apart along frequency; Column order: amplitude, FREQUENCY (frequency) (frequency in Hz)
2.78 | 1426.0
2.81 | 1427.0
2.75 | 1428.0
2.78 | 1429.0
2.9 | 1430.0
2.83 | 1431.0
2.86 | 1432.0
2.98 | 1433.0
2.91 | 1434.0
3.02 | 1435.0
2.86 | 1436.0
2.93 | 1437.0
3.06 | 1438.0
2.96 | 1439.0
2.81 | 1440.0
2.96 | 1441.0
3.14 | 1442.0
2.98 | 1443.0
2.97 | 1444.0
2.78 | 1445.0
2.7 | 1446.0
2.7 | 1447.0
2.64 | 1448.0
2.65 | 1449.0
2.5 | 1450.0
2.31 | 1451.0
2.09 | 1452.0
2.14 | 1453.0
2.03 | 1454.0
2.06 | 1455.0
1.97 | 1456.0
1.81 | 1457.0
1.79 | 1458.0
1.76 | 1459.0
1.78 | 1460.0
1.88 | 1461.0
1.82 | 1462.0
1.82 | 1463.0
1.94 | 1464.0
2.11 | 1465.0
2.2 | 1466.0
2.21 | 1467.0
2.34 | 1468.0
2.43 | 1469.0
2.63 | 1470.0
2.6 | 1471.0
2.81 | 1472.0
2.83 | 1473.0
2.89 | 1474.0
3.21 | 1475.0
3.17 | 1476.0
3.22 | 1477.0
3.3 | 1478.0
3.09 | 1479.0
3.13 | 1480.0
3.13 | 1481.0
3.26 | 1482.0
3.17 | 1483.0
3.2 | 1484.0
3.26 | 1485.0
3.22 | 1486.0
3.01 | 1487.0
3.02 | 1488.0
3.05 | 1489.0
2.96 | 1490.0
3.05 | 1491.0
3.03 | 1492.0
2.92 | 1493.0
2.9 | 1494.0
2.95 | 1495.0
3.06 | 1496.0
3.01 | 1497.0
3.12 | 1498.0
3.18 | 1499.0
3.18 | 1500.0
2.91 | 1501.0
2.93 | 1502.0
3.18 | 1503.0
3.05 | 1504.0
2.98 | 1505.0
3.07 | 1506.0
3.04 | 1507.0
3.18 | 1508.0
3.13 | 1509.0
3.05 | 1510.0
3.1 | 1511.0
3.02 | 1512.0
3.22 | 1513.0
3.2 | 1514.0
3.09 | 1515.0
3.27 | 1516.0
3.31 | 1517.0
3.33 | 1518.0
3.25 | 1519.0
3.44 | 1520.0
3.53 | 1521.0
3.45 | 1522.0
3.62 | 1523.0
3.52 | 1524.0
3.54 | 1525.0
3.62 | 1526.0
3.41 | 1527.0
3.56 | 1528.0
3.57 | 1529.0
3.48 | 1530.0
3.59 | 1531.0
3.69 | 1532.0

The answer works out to 1.26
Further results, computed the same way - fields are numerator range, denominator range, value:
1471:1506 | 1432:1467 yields 1.25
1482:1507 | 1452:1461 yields 1.59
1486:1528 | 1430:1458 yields 1.20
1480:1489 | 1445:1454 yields 1.28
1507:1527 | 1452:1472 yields 1.58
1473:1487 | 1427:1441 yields 1.09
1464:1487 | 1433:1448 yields 0.99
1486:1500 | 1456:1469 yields 1.54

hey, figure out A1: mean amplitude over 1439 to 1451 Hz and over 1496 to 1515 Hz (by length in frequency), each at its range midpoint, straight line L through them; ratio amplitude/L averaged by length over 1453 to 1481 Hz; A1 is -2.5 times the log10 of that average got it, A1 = 0.20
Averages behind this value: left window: 2.79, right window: 3.09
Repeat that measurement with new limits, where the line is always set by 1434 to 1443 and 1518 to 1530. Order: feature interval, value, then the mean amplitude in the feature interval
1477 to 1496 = 0.057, 3.09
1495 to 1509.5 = 0.098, 3.07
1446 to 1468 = 0.402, 2.12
